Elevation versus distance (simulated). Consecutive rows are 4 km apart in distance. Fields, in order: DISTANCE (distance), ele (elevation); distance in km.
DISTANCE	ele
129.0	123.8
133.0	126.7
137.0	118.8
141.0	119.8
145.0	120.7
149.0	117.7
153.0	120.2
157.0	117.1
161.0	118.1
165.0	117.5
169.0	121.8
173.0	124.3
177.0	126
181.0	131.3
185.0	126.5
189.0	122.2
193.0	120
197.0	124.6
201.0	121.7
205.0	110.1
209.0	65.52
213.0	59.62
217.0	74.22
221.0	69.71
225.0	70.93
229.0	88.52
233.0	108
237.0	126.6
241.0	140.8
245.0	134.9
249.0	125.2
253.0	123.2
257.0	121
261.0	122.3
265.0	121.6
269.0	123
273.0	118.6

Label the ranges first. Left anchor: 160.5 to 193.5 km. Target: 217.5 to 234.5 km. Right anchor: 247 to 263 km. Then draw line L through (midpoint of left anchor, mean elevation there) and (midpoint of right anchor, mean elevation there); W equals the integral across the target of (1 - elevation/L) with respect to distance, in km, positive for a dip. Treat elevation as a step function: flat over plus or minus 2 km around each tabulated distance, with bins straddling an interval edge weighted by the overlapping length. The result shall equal 5.58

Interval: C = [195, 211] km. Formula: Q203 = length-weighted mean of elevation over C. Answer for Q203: 105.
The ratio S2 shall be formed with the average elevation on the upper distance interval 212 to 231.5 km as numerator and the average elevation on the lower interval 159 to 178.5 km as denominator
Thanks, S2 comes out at 0.61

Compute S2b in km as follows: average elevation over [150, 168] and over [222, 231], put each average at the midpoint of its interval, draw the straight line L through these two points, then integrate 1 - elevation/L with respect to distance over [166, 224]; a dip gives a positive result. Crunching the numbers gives -4.9 km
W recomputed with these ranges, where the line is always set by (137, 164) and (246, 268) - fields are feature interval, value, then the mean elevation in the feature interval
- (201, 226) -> 8.7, 78.9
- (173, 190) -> -0.9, 126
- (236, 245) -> -0.9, 135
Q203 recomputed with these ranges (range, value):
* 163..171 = 120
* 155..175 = 120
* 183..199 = 123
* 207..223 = 67.3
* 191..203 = 122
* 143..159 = 119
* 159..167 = 118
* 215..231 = 75.8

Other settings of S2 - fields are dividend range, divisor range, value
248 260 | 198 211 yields 1.22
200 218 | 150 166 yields 0.72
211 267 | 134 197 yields 0.87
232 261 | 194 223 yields 1.39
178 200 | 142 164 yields 1.05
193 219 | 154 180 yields 0.78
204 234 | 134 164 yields 0.66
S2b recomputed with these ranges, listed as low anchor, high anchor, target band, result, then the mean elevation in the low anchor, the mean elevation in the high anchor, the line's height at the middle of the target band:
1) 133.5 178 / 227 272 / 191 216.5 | 4.7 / 120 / 121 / 121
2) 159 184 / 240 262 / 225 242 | 2.3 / 123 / 128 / 127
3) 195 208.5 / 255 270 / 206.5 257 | 7.7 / 113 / 122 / 117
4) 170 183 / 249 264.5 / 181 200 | 0.3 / 127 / 123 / 126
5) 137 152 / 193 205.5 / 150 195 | -0.9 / 119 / 120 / 120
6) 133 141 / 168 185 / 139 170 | 1.1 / 121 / 126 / 123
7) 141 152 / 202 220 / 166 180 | -2.9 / 119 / 79.4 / 103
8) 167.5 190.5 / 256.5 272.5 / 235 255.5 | -1.2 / 125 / 122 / 123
